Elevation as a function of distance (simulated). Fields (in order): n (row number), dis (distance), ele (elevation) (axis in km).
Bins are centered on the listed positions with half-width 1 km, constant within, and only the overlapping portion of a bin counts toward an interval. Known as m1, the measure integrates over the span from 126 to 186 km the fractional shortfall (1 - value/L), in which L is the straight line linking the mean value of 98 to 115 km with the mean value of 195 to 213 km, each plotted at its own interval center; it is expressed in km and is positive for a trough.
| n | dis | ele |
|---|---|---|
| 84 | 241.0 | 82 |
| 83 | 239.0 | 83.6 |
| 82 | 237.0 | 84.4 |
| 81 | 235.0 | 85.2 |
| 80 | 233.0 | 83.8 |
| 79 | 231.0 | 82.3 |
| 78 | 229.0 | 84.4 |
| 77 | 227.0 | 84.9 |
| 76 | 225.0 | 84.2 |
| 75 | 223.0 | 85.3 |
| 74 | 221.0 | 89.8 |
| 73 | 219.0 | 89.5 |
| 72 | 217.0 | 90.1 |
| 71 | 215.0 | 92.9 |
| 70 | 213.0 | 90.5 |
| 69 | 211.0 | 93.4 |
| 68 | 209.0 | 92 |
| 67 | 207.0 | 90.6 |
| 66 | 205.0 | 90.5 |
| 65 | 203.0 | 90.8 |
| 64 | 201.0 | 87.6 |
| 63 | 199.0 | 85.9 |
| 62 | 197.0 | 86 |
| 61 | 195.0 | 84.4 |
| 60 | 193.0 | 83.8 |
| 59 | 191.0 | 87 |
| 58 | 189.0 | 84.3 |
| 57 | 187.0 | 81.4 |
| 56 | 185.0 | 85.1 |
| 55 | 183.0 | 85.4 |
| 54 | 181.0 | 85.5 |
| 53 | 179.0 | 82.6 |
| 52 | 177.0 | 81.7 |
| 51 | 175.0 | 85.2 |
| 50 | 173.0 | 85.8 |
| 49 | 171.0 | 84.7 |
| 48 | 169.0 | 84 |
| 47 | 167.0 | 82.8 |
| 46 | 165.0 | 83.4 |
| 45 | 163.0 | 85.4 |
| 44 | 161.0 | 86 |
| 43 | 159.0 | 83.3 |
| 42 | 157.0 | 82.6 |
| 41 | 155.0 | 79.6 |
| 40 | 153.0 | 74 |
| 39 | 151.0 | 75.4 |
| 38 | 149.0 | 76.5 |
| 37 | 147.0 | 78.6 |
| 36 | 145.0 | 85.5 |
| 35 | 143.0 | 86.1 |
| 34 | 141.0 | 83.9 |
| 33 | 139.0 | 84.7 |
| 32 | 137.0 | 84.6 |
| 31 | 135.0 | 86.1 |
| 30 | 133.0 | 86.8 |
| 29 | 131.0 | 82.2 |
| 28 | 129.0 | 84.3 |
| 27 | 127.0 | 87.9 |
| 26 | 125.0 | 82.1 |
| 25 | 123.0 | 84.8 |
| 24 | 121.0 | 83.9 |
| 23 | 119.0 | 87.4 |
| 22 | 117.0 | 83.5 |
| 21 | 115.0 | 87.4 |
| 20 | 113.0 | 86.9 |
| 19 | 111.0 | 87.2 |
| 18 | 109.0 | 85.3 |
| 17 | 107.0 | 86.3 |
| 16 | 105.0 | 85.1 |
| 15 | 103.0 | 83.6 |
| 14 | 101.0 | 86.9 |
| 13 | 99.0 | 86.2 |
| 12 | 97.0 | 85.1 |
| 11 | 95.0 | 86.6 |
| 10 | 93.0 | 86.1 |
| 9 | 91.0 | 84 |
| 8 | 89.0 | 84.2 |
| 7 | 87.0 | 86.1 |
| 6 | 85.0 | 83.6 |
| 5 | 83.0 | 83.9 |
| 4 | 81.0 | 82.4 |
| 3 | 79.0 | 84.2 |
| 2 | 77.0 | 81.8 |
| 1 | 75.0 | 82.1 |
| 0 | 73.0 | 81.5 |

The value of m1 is 3.0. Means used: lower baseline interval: 86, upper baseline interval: 89.4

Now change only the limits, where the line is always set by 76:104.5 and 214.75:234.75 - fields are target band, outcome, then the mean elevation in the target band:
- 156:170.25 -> 0.28 km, 83.9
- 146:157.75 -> 1.07 km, 77.7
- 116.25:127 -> 0.05 km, 84.7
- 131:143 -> 0.03 km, 85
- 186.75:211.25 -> -0.41 km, 87.5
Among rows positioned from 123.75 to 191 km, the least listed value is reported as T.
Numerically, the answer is 74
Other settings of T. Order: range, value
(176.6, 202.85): 81.4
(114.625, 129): 82.1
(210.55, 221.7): 89.5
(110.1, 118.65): 83.5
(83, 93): 83.6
